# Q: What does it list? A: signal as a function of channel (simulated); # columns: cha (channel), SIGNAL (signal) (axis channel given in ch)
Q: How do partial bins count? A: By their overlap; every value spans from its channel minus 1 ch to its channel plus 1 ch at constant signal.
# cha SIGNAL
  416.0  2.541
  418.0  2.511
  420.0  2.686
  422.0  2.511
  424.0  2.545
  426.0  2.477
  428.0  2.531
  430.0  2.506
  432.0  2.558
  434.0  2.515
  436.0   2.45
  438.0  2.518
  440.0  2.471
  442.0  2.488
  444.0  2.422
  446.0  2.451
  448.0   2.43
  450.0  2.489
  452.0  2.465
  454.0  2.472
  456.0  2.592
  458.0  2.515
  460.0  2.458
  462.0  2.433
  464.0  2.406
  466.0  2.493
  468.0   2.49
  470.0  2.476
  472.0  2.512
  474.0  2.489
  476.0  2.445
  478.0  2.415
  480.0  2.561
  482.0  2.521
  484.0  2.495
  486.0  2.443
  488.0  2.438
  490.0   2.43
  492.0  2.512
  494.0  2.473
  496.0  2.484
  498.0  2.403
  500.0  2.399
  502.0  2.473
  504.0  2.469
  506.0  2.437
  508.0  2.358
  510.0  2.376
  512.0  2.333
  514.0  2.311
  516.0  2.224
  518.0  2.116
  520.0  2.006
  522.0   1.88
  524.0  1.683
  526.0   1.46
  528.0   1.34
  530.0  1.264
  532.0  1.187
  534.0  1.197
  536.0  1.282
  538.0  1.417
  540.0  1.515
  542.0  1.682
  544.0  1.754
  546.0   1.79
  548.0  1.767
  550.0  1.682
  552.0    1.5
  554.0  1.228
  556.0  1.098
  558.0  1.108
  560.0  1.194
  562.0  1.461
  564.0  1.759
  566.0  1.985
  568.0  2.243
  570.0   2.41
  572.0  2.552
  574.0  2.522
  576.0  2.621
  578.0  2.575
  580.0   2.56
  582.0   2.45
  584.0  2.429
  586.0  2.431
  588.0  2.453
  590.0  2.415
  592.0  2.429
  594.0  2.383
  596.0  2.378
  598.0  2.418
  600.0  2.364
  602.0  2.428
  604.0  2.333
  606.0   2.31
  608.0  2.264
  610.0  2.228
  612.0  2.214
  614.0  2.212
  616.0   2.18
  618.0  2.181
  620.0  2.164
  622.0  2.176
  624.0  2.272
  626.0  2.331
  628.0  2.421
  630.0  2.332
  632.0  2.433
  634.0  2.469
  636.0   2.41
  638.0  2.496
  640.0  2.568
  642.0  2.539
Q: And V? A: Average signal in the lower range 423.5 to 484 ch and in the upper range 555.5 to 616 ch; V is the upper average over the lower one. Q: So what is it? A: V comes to 0.9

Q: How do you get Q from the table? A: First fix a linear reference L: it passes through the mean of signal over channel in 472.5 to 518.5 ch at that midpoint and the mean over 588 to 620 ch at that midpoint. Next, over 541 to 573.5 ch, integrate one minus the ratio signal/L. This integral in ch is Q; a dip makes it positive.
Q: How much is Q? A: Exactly 8.90 ch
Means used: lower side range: 2.42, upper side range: 2.32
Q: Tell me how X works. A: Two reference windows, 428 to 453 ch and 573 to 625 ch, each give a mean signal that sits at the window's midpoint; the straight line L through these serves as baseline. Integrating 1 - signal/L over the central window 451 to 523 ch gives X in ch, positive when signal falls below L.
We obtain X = 1.1 ch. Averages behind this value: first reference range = 2.48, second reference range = 2.36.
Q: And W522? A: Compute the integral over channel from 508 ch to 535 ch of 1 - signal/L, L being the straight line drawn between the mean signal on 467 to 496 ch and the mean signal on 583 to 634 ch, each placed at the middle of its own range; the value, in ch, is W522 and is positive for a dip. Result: 6.8 ch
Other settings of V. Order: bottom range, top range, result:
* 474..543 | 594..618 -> 1.10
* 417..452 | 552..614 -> 0.86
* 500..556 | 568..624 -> 1.31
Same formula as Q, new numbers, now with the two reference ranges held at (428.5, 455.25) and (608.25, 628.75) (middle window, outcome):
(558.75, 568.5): 2.64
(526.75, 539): 5.57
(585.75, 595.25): -0.60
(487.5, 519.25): 0.14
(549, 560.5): 5.04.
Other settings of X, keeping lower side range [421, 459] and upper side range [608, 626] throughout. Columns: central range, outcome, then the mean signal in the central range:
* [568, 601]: -2.8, 2.46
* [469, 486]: -0.4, 2.49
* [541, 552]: 2.9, 1.71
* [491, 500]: -0.2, 2.46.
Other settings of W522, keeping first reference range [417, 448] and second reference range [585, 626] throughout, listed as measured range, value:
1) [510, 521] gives 0.9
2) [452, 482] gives -0.2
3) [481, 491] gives -0.1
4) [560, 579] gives 1.4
